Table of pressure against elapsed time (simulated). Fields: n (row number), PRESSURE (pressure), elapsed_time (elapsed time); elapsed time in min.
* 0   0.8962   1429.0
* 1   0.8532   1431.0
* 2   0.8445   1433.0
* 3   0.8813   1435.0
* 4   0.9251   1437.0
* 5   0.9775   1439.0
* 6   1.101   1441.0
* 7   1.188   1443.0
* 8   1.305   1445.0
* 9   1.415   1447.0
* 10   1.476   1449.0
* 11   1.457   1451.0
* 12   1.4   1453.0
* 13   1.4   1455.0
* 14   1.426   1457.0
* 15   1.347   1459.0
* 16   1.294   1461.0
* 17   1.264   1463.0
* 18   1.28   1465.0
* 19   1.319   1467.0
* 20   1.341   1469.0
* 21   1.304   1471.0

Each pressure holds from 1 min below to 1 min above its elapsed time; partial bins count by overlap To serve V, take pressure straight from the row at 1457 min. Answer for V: 1.426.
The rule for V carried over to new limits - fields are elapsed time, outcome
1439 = 0.9775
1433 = 0.8445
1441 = 1.101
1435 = 0.8813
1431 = 0.8532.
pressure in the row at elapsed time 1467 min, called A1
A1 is 1.319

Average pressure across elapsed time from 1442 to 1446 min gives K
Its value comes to 1.25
